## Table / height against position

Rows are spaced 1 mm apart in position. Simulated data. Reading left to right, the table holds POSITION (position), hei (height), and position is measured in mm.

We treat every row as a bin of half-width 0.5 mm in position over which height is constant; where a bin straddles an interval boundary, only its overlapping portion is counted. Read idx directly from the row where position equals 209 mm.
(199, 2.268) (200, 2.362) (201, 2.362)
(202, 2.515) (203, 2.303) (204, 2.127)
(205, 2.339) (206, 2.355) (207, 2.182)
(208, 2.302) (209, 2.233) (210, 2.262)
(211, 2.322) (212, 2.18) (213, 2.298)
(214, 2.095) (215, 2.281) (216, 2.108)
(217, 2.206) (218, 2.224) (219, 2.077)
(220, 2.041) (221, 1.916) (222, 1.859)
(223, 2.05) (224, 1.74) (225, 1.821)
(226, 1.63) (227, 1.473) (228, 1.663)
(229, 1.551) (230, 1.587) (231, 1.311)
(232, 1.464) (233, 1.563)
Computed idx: 2.233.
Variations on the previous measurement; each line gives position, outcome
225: 1.821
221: 1.916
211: 2.322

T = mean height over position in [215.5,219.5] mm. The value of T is 2.15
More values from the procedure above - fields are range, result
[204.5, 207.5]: 2.29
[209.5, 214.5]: 2.23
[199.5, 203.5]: 2.39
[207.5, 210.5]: 2.27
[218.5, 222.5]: 1.97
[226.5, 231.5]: 1.52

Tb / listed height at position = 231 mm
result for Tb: 1.311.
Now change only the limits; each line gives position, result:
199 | 2.268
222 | 1.859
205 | 2.339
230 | 1.587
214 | 2.095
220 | 2.041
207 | 2.182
